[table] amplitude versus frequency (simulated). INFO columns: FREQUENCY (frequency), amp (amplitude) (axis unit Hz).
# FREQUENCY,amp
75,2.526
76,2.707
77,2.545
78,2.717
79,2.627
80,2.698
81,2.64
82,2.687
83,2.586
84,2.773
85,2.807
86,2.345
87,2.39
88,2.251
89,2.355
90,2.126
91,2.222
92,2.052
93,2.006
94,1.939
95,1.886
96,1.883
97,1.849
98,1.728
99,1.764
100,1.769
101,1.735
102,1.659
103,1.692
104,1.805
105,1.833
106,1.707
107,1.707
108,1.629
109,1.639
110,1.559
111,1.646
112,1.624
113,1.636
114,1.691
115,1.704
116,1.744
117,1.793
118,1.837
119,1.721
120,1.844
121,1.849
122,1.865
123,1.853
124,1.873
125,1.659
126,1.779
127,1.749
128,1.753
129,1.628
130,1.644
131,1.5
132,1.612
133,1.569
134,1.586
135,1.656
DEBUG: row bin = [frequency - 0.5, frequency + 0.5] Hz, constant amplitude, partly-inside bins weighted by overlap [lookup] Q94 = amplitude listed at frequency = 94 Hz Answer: 1.939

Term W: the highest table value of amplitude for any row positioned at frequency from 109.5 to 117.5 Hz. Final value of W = 1.793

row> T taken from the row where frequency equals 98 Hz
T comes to 1.728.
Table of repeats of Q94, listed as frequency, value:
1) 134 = 1.586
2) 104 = 1.805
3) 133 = 1.569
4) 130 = 1.644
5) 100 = 1.769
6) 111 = 1.646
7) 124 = 1.873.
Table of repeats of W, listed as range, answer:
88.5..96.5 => 2.355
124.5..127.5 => 1.779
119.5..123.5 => 1.865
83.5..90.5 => 2.807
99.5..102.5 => 1.769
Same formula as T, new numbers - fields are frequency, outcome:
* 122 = 1.865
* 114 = 1.691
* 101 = 1.735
